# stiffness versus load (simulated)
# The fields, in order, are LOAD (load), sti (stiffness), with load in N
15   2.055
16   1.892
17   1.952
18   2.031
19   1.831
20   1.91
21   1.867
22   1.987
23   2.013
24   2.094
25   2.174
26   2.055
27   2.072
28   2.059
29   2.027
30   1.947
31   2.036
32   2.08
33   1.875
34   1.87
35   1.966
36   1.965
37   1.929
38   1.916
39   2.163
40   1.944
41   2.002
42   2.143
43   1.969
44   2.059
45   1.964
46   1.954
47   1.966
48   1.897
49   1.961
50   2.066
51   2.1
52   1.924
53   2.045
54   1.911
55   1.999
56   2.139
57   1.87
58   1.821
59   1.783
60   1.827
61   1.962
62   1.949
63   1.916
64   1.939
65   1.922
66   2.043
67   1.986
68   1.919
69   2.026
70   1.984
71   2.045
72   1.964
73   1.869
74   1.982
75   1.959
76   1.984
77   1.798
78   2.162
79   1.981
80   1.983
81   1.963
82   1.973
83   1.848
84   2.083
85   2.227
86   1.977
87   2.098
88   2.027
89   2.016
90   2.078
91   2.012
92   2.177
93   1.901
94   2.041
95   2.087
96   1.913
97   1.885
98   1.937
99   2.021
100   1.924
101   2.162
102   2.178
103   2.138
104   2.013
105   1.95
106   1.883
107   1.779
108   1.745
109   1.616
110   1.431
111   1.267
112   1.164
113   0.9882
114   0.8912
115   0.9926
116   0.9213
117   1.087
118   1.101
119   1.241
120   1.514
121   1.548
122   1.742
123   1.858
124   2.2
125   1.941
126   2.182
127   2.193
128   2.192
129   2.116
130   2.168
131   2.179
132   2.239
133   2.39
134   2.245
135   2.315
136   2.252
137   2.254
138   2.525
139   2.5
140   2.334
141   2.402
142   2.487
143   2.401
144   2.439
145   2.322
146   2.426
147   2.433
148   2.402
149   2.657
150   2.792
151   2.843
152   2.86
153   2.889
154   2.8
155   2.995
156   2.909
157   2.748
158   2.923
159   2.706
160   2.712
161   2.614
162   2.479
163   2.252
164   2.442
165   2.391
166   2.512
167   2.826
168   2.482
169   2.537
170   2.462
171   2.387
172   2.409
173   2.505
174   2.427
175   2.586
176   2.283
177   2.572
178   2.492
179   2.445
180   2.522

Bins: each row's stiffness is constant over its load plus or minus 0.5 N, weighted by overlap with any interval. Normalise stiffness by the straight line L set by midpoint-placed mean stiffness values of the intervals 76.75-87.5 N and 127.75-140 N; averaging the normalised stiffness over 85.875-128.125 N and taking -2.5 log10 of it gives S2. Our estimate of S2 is 0.21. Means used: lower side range 2.01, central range 1.76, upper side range 2.29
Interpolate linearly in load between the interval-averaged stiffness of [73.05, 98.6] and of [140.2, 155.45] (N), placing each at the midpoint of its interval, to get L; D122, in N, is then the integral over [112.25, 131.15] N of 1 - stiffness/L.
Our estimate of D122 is 6.0 N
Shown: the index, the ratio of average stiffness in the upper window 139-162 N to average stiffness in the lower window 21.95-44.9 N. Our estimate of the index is 1.31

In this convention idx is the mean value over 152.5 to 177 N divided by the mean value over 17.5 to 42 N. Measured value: 1.3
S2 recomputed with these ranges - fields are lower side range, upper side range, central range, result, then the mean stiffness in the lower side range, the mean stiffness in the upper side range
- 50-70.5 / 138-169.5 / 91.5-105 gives 0.097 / 1.96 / 2.6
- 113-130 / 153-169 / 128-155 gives -0.151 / 1.61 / 2.66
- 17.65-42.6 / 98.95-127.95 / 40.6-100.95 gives -0.092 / 2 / 1.65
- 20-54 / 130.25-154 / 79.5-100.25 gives 0.115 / 2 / 2.46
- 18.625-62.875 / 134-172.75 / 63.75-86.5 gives 0.089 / 1.98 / 2.55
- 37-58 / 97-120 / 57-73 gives -0.036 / 1.99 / 1.57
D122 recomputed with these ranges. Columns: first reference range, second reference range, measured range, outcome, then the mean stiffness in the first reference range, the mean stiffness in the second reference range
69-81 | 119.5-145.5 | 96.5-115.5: 3.7 N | 1.98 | 2.19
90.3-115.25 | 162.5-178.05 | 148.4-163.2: -2.8 N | 1.77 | 2.47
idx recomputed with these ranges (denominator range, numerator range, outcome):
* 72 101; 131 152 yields 1.22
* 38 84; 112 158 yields 1.09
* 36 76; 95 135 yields 0.90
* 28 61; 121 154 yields 1.19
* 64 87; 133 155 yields 1.26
